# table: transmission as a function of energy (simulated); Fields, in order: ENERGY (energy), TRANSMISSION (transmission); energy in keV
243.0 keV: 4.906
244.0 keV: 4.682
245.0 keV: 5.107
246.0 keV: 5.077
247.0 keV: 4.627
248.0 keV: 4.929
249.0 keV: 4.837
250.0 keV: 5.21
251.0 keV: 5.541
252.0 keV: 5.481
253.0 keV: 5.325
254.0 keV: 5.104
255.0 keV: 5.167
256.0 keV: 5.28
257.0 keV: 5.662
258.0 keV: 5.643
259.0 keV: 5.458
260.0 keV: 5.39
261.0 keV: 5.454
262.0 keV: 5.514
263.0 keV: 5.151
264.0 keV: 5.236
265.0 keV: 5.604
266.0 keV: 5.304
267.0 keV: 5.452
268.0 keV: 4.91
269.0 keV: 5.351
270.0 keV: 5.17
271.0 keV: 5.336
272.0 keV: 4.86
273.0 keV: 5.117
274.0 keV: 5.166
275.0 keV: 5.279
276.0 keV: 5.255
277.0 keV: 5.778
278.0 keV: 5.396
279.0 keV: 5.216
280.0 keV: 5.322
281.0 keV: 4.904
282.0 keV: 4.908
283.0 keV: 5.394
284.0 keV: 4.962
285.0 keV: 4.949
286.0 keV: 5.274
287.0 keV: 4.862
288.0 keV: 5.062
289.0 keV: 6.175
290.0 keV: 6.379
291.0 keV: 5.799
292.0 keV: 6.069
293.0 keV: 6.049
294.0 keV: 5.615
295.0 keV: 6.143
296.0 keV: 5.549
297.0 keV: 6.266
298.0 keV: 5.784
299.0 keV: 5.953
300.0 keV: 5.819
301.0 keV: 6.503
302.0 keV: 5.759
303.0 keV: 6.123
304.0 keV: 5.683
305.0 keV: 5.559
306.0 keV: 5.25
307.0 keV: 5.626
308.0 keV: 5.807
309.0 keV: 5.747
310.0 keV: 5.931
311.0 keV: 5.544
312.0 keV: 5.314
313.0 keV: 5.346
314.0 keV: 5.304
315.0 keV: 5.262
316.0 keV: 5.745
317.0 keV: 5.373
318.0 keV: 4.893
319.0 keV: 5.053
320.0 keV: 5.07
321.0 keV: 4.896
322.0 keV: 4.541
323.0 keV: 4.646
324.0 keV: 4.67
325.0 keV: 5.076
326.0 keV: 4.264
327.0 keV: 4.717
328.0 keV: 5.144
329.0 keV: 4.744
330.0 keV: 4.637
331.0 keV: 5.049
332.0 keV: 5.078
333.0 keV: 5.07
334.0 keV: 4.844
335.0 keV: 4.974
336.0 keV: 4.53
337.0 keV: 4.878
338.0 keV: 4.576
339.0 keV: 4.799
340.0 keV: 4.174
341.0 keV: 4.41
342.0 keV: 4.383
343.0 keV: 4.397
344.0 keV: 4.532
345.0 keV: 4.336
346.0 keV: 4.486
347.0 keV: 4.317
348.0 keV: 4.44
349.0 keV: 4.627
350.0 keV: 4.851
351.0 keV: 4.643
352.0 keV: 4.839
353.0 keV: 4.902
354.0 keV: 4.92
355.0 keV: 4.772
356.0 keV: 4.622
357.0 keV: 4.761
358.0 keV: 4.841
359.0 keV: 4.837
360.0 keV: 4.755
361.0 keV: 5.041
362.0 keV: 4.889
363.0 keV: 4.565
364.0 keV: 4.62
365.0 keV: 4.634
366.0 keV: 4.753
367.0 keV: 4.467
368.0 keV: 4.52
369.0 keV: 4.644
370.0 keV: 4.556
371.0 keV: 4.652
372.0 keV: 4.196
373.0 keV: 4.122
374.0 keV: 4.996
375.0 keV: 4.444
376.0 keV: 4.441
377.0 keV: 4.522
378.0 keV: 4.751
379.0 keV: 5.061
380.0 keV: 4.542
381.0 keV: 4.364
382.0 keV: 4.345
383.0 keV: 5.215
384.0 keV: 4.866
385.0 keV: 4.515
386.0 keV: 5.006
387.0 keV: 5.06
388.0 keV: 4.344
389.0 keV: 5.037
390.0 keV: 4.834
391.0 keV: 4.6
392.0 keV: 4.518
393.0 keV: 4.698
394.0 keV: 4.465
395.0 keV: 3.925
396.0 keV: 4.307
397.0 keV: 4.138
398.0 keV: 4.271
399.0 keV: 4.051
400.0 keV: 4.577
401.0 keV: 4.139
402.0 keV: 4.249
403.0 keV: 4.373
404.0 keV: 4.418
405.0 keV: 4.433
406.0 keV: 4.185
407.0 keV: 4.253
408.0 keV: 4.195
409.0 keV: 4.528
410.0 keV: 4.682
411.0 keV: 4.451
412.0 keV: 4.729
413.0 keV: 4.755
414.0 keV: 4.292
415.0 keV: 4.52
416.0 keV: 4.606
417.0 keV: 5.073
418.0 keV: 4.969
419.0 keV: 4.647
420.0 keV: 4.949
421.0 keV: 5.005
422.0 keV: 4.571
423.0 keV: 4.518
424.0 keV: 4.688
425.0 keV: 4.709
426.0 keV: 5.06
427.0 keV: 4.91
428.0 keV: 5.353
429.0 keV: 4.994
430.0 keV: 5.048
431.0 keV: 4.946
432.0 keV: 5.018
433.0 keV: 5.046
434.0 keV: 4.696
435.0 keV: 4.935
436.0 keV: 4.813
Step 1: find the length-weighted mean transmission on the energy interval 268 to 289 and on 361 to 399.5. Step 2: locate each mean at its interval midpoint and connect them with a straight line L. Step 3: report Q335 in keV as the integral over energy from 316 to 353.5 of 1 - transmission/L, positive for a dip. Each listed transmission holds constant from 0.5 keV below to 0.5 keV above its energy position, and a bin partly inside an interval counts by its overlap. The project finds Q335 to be 0.9 keV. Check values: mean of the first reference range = 5.2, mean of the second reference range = 4.58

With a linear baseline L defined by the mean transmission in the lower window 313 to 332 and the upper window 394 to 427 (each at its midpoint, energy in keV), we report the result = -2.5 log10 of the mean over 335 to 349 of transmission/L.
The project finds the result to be 0.08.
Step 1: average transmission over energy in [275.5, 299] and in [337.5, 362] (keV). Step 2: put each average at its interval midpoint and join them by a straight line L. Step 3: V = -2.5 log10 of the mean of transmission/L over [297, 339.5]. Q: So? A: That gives -0.03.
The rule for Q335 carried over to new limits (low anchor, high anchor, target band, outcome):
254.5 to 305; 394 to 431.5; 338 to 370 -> 2.21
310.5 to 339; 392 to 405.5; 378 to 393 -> -1.02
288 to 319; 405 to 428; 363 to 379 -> 1.63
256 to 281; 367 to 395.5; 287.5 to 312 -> -3.36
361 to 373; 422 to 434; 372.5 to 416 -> 1.96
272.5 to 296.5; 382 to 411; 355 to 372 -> 0.31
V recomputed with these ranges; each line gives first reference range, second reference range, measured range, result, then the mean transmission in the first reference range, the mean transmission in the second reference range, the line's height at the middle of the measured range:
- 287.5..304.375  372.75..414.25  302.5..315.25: 0.03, 5.93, 4.52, 5.74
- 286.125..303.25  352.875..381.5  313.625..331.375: 0.10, 5.86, 4.66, 5.4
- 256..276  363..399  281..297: -0.08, 5.32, 4.58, 5.17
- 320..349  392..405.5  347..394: -0.05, 4.67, 4.32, 4.47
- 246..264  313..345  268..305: -0.09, 5.27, 4.83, 5.09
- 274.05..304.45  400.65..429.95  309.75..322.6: 0.03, 5.6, 4.64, 5.4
